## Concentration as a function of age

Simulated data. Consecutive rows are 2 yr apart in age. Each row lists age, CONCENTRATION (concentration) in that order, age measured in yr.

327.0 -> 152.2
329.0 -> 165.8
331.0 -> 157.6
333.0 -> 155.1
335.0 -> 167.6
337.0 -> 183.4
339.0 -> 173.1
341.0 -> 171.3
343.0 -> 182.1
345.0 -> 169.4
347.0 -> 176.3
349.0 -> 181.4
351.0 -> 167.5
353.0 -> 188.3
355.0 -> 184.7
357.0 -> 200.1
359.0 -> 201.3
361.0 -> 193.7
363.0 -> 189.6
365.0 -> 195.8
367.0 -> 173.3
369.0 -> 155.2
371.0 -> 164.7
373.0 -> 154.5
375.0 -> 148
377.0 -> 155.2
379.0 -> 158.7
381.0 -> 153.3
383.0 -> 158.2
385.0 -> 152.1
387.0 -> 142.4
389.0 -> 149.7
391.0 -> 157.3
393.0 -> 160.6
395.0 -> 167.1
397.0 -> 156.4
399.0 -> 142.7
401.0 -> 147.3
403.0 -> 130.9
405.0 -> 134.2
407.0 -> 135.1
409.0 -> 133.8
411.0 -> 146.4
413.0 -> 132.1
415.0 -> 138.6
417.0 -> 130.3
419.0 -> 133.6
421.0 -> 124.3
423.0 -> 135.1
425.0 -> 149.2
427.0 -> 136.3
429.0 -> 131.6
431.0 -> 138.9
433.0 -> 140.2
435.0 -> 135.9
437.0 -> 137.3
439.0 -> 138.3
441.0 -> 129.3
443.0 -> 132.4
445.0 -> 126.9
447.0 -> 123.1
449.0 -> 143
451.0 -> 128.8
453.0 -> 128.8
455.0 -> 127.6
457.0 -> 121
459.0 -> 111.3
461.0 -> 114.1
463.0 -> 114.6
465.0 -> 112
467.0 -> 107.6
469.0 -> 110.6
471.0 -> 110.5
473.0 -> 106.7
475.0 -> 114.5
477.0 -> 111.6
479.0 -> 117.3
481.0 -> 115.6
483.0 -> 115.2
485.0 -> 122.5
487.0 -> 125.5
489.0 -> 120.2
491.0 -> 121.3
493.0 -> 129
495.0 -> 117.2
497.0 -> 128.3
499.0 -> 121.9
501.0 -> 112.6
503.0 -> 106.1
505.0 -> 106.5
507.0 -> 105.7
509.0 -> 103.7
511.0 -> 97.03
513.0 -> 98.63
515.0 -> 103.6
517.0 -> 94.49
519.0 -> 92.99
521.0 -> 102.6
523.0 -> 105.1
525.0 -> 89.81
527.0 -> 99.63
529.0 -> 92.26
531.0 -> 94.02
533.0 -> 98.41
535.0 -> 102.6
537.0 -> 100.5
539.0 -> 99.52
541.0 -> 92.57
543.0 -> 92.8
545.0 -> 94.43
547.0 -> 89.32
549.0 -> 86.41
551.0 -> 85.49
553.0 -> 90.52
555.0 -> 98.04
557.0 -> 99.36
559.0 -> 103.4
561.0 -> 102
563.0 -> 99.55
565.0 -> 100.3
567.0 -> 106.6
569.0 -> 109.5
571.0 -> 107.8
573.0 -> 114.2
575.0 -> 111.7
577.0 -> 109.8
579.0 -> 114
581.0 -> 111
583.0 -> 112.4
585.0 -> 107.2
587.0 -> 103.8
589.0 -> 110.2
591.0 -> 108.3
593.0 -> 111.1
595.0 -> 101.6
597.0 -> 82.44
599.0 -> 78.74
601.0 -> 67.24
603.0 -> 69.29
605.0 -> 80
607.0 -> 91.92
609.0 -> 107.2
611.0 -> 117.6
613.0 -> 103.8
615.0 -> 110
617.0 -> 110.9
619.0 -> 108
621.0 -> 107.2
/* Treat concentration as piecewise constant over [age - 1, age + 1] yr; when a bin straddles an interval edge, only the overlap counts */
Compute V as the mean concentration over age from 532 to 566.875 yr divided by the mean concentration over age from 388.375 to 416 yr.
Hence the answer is 0.66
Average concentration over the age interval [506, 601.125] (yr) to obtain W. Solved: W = 99.9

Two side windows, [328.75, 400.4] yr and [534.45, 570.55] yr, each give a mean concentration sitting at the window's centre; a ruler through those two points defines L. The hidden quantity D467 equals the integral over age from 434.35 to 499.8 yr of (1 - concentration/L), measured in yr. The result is 3.9 yr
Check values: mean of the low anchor 168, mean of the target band 122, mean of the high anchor 97.5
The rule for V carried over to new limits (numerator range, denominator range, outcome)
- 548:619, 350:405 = 0.61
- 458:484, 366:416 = 0.75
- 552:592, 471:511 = 0.92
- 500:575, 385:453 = 0.72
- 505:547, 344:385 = 0.57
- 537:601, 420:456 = 0.75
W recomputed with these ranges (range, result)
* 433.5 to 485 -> 122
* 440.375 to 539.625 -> 112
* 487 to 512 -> 115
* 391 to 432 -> 141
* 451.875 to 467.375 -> 118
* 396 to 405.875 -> 142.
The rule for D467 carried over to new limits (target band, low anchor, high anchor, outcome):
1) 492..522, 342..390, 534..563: 1.3 yr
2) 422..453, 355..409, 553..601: 2.0 yr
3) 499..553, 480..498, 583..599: 7.8 yr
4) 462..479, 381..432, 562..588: 2.4 yr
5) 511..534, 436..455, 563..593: 4.1 yr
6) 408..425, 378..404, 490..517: 0.9 yr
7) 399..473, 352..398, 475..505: 6.3 yr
